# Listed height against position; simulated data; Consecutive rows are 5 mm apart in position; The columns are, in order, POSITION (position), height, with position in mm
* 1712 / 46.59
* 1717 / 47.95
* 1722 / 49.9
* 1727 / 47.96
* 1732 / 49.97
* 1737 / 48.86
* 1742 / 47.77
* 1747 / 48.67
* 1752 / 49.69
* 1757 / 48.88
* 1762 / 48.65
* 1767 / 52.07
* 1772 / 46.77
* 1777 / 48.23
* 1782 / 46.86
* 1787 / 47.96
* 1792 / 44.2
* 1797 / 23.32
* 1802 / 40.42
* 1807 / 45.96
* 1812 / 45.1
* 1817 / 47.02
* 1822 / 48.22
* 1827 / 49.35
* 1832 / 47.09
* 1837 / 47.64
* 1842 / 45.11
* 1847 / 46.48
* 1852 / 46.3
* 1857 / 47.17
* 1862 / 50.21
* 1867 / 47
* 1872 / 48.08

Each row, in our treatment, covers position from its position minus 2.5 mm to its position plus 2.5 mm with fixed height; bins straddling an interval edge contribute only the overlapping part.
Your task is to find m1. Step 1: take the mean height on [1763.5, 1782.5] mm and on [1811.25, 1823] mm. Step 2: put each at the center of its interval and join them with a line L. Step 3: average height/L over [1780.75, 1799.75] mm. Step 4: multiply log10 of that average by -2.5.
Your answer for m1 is 0.19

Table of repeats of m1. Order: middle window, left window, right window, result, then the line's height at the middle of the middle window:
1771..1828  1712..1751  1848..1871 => 0.090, 48.1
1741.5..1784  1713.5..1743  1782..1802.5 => -0.113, 43.9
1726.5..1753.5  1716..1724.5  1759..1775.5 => 0.005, 49.1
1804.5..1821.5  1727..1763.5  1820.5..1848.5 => 0.032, 47.7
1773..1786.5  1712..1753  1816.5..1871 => 0.014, 48.2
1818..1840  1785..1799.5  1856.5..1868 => -0.105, 43.6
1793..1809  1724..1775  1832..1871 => 0.284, 48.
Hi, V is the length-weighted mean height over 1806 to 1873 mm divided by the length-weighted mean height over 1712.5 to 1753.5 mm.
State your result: 0.97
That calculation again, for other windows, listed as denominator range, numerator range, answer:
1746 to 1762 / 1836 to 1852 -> 0.94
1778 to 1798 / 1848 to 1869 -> 1.12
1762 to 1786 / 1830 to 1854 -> 0.96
